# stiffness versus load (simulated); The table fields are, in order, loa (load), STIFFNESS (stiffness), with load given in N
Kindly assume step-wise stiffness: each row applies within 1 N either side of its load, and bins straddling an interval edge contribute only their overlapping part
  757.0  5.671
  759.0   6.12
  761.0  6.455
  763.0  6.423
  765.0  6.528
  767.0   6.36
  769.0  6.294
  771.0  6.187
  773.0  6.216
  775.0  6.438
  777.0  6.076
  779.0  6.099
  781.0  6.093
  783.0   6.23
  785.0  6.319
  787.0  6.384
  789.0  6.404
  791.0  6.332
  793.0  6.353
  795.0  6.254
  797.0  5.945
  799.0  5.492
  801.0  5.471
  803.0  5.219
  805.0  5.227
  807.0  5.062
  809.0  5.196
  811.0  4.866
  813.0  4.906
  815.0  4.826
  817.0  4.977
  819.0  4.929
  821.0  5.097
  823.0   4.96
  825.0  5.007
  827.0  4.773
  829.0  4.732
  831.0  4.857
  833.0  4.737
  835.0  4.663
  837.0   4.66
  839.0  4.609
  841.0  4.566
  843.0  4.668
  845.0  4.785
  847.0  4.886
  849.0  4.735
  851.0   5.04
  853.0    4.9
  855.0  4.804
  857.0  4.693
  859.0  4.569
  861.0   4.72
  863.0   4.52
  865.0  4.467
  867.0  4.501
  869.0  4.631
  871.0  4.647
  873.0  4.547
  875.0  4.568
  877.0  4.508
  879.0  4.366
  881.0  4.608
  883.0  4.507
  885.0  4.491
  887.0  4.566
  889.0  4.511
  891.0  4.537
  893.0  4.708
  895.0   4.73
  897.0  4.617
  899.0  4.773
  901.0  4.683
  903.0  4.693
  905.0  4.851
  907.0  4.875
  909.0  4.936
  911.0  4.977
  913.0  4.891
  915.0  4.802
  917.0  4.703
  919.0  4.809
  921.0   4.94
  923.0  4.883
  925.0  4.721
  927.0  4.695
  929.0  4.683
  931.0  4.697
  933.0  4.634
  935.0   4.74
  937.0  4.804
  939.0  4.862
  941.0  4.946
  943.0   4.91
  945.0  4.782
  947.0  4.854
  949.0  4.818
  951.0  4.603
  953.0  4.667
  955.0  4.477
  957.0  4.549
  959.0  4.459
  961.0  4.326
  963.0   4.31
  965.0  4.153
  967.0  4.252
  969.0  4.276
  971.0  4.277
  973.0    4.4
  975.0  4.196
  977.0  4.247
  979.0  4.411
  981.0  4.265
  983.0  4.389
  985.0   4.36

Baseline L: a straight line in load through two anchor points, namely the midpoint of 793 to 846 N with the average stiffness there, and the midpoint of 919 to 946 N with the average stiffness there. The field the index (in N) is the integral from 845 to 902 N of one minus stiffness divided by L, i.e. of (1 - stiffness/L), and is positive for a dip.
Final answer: 3.29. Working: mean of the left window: 5.04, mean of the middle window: 4.64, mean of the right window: 4.79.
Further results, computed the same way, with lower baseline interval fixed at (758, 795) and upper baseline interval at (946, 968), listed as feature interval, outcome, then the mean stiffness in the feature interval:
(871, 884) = 1.87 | 4.53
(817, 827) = 1.49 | 4.97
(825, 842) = 3.00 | 4.72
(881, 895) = 1.66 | 4.57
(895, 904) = 0.66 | 4.7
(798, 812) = 1.85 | 5.22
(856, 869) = 2.04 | 4.58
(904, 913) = 0.13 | 4.91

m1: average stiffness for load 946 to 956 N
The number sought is 4.68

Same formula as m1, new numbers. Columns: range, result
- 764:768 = 6.44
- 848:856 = 4.87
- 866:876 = 4.58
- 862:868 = 4.5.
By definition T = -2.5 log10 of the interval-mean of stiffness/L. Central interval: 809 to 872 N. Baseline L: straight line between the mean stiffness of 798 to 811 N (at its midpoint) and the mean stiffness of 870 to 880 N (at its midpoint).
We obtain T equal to 0.02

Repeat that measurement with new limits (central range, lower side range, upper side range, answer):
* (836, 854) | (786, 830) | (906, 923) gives 0.10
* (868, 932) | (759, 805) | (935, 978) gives 0.08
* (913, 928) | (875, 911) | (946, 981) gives -0.05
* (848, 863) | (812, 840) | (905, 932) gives 0.02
